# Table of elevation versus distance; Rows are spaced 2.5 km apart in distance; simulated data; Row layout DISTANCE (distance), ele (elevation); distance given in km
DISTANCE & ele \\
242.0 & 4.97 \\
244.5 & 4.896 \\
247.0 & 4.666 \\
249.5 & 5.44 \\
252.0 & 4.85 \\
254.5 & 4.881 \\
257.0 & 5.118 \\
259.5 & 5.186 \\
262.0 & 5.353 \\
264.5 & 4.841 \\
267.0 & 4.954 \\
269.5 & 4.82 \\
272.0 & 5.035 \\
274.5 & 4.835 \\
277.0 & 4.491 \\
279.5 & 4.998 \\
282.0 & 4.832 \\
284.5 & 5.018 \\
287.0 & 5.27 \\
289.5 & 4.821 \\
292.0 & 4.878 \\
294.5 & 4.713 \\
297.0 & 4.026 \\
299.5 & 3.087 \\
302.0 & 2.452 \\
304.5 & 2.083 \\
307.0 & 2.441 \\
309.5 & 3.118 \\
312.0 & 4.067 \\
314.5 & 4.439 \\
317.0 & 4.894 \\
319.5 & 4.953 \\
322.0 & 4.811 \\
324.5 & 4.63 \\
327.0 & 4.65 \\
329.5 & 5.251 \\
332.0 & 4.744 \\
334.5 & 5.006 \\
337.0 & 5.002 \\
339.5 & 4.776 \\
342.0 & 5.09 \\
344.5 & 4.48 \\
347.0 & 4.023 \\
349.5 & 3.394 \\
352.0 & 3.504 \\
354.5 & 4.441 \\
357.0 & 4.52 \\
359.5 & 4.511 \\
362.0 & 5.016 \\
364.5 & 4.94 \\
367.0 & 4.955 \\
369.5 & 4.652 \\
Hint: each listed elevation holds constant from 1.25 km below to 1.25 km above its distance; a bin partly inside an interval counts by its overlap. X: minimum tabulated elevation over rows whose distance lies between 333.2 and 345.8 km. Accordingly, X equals 4.48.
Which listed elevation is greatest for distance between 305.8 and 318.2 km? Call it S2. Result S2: 4.894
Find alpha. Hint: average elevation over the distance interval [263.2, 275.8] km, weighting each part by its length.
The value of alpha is 4.9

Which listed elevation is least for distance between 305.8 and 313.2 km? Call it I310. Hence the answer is 2.441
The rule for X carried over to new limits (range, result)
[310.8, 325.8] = 4.067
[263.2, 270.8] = 4.82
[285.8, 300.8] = 3.087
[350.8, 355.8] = 3.504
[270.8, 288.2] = 4.491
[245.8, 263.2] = 4.666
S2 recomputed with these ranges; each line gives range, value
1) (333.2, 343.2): 5.09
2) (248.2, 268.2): 5.44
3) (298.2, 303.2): 3.087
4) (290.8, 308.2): 4.878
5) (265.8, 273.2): 5.035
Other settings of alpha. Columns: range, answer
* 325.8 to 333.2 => 4.88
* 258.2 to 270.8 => 5.03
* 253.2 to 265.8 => 5.07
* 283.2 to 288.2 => 5.14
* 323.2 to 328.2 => 4.64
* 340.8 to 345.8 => 4.77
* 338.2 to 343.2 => 4.93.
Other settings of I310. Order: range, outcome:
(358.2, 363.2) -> 4.511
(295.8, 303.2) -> 2.452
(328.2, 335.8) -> 4.744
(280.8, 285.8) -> 4.832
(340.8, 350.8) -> 3.394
